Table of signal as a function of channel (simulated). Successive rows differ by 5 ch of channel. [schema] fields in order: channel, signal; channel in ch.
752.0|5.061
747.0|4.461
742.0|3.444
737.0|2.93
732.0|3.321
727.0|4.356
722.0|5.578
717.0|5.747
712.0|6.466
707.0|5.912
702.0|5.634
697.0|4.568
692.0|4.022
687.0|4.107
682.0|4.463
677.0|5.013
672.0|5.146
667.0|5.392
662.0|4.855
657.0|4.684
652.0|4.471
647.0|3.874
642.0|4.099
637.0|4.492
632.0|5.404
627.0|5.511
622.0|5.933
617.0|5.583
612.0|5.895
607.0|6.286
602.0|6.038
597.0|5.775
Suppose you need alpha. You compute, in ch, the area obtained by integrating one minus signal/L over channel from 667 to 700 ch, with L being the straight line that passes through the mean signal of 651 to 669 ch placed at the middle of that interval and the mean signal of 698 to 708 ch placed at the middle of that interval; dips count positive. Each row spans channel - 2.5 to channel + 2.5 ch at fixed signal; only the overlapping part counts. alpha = 3.8 ch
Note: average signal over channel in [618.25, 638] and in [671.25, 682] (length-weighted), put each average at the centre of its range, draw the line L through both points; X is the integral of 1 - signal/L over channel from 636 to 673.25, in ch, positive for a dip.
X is 3.8 ch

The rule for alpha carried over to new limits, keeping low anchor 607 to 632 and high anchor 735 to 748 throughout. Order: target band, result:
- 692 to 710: -4.0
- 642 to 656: 2.7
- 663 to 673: -0.7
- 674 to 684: -0.2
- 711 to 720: -4.5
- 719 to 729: -3.0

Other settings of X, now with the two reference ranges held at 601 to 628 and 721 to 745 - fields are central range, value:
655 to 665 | 0.6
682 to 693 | 1.1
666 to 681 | -0.7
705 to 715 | -4.6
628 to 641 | 1.5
